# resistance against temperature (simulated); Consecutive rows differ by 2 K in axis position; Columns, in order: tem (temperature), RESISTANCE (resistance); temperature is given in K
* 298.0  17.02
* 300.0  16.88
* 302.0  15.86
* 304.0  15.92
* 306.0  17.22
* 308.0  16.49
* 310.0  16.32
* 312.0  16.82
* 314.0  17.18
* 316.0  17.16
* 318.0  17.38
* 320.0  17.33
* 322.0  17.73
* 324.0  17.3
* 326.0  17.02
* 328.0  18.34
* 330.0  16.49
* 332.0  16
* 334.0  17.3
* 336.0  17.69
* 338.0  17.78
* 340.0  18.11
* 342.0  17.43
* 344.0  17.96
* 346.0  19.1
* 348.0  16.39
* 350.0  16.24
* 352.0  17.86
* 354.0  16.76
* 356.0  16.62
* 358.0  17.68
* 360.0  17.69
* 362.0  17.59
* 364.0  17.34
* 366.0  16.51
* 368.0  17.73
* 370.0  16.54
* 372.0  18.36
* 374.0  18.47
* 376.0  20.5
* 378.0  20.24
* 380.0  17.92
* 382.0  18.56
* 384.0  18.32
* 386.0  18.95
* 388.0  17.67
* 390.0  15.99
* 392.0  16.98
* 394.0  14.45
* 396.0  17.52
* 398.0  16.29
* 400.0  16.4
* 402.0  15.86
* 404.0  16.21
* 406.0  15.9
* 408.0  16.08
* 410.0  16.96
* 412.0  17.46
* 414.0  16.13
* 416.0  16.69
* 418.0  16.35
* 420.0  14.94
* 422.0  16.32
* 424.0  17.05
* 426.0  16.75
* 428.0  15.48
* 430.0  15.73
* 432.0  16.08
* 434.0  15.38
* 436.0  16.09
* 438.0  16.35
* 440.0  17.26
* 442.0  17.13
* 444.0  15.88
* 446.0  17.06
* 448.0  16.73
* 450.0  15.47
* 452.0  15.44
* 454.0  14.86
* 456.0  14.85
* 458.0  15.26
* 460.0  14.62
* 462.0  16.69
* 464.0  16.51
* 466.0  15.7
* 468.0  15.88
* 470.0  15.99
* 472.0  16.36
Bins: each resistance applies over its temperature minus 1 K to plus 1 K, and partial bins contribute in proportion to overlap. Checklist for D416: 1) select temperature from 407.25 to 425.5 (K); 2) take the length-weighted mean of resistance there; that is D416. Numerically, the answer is 16.5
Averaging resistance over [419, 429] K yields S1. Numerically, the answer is 16.1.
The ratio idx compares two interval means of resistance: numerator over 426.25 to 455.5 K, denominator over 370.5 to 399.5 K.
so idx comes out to 0.90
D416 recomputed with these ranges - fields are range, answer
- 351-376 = 17.6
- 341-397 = 17.6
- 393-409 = 16.1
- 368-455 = 16.8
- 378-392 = 18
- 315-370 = 17.3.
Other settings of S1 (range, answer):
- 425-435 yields 15.9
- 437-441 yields 16.8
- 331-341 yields 17.4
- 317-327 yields 17.4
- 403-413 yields 16.5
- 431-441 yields 16.2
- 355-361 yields 17.3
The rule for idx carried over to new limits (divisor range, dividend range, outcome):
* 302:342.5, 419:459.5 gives 0.93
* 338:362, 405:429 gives 0.94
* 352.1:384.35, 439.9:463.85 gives 0.89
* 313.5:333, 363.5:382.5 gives 1.06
